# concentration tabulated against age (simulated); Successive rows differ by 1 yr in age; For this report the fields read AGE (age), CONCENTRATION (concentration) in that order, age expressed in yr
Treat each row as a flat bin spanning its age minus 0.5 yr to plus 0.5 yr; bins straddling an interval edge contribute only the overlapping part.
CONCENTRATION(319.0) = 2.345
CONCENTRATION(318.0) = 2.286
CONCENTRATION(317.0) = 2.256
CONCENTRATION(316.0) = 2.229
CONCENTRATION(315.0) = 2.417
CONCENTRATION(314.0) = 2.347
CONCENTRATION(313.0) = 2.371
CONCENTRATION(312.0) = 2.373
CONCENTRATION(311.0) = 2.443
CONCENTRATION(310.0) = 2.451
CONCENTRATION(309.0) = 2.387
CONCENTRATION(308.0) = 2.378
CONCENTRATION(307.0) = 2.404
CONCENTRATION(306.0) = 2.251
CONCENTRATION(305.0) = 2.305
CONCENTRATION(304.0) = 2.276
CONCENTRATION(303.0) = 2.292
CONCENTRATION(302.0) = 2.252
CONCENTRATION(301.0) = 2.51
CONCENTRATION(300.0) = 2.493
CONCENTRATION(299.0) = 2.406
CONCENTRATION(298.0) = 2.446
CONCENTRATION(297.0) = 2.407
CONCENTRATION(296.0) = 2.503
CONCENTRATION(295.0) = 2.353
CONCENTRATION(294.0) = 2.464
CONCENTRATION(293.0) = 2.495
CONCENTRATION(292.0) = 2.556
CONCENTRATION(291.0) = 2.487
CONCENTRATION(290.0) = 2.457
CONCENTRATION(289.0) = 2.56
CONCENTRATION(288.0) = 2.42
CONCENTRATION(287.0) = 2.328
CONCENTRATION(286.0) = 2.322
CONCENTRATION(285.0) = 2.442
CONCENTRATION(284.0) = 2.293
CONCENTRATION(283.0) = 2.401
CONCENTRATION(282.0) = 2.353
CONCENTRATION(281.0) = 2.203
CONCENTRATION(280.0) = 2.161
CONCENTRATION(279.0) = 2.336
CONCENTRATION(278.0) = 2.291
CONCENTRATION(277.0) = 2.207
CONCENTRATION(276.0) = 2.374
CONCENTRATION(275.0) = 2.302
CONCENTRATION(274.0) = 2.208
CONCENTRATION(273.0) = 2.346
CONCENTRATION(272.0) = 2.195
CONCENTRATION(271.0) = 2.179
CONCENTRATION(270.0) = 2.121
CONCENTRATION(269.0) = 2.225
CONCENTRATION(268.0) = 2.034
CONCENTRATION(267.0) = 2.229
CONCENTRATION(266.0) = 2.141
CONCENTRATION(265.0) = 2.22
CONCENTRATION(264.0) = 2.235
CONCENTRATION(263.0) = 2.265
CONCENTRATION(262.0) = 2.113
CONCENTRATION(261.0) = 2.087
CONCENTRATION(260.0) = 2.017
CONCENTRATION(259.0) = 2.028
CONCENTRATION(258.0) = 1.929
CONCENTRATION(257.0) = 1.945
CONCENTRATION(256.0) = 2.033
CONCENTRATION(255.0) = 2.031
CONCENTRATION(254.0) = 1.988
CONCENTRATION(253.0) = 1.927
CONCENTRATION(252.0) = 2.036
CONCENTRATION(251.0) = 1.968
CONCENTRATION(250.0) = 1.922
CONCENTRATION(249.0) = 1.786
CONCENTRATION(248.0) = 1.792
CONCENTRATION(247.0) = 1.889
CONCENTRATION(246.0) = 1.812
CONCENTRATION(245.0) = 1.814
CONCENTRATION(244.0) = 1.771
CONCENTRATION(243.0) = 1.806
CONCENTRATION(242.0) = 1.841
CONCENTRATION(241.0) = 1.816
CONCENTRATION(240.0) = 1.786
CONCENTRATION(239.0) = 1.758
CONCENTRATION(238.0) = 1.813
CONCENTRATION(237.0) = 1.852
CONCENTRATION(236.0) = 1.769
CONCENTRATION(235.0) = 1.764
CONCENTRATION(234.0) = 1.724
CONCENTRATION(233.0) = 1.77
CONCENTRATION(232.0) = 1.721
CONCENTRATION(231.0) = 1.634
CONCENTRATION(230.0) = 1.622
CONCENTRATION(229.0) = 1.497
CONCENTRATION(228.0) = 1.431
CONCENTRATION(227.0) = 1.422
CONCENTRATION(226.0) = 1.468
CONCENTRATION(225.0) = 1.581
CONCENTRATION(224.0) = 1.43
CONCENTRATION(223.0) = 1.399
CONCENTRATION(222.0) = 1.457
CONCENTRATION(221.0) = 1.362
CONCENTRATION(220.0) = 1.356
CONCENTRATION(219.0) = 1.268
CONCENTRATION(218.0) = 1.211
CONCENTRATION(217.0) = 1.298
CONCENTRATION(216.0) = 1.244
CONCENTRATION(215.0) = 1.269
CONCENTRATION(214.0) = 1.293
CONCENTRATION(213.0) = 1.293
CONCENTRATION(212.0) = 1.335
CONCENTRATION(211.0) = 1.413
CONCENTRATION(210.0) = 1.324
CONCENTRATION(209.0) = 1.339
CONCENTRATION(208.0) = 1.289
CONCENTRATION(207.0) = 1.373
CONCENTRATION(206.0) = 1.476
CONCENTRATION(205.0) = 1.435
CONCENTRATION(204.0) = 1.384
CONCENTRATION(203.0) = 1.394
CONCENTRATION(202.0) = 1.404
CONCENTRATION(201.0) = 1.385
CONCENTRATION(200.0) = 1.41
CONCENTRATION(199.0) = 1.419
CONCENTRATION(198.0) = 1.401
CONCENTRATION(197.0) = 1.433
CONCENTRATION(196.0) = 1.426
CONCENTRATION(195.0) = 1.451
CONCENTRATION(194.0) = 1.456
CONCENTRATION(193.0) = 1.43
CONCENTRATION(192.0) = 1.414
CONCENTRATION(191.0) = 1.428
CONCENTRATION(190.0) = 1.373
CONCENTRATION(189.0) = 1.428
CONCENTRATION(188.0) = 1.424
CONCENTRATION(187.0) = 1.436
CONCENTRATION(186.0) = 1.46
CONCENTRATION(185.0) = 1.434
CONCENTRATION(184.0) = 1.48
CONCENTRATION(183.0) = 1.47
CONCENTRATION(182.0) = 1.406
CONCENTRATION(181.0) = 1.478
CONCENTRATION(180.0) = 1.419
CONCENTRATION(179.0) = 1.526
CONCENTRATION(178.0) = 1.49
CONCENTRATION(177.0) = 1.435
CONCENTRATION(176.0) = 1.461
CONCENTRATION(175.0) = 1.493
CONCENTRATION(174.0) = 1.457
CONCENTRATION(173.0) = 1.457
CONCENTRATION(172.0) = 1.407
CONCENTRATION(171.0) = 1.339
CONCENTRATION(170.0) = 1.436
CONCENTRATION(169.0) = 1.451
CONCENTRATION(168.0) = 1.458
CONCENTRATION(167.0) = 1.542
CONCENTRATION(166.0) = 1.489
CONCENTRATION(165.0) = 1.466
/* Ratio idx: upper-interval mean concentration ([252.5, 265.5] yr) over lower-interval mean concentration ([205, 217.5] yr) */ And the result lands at 1.5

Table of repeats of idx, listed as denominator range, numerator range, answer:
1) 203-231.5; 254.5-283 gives 1.57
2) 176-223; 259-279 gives 1.58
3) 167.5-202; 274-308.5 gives 1.65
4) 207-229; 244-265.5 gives 1.46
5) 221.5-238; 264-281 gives 1.39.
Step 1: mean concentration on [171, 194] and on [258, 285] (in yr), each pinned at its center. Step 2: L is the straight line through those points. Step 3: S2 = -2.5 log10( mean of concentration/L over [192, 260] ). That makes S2 0.15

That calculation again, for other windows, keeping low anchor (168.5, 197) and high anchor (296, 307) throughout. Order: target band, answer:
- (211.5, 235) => 0.216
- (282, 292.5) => -0.075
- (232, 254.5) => 0.047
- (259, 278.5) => -0.040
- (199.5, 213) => 0.178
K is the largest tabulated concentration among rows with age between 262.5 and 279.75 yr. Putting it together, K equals 2.374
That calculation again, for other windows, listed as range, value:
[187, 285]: 2.442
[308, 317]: 2.451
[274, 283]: 2.401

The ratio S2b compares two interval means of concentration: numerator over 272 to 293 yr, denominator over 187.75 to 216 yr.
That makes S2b 1.70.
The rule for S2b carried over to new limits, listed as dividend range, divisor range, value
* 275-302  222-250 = 1.41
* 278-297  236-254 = 1.30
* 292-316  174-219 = 1.71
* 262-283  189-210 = 1.59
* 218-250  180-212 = 1.17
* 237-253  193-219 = 1.35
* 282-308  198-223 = 1.78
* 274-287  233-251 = 1.27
